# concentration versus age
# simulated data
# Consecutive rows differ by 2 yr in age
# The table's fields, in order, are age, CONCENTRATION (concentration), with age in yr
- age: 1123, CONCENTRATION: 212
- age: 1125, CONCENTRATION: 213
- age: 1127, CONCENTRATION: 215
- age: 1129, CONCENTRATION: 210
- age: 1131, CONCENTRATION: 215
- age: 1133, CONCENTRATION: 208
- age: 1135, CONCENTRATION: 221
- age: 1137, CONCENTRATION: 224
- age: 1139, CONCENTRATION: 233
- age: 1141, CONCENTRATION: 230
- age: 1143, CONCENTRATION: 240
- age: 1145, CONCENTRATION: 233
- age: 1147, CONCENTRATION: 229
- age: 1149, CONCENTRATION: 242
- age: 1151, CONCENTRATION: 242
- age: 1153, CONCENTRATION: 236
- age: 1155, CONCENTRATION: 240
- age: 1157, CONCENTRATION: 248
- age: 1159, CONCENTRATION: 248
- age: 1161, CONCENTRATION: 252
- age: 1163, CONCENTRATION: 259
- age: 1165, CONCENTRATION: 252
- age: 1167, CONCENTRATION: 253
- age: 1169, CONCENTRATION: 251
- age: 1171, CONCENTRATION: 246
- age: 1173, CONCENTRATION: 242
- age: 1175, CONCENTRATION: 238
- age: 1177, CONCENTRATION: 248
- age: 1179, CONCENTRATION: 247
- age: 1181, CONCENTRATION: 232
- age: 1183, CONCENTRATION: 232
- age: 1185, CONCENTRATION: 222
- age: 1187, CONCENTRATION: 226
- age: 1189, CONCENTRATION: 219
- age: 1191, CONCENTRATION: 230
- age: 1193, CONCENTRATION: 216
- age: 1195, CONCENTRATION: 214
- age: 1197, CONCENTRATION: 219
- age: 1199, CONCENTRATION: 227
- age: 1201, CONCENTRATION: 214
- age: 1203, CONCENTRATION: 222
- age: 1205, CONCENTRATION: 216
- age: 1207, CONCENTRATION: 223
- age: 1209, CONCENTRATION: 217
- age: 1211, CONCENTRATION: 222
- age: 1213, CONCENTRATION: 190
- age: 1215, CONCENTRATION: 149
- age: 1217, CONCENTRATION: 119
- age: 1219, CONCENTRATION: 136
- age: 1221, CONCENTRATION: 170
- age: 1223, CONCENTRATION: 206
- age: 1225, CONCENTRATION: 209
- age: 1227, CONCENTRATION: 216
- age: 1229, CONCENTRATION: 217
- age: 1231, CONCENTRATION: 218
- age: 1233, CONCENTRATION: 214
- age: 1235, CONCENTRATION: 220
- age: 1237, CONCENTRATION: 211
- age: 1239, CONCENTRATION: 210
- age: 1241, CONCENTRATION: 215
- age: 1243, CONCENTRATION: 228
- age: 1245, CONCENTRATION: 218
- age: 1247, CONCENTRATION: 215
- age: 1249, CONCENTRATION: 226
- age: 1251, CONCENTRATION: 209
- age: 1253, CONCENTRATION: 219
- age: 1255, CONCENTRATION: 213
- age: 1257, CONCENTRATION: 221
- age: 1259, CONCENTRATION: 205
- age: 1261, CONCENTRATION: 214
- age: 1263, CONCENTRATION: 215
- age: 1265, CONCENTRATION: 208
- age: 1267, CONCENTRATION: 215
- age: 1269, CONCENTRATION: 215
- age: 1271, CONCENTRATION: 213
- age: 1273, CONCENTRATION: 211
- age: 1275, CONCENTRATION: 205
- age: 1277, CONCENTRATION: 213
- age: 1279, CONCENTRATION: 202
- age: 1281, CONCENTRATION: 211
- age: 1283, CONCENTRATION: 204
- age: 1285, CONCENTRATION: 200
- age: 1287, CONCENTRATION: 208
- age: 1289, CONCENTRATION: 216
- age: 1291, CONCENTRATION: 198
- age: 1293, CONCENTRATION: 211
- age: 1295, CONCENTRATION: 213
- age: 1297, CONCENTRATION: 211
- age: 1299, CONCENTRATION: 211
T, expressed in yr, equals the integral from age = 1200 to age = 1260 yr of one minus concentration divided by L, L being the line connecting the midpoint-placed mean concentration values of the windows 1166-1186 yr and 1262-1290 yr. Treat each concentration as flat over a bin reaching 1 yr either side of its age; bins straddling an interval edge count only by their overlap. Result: 4.9 yr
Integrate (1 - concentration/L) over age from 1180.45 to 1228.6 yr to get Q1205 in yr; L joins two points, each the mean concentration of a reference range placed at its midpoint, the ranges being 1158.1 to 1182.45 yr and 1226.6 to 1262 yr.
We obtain 5.6 yr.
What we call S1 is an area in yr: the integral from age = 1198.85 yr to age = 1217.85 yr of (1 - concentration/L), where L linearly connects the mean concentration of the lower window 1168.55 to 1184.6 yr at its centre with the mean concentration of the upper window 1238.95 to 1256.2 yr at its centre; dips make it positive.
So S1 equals 2.6 yr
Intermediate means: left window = 241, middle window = 199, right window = 217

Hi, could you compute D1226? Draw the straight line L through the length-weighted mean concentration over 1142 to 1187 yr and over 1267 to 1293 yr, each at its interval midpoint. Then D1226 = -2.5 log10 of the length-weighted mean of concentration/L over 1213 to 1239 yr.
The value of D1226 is 0.17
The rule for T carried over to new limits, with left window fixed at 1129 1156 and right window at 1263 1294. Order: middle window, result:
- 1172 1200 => -0.8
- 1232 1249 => -0.2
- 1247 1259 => -0.2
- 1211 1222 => 3.0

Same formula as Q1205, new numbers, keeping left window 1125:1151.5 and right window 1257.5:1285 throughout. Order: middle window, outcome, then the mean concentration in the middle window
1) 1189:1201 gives -0.1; 220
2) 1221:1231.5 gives 0.3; 209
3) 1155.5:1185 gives -3.1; 245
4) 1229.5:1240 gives 0.0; 215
